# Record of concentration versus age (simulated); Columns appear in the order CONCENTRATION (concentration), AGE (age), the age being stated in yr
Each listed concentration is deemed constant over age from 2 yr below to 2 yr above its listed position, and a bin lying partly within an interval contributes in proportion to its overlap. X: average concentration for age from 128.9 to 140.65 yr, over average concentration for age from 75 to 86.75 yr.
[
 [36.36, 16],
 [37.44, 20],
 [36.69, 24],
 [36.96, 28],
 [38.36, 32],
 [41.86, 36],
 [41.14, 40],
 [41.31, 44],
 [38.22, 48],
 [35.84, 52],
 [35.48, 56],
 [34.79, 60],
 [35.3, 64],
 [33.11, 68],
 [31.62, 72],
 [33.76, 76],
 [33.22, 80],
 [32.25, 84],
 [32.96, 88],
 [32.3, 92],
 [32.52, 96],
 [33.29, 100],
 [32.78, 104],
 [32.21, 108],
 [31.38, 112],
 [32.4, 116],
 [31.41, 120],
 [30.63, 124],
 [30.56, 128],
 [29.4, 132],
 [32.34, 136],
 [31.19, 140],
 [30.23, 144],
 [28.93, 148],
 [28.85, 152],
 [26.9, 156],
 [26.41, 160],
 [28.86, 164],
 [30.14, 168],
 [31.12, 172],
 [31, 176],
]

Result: 0.9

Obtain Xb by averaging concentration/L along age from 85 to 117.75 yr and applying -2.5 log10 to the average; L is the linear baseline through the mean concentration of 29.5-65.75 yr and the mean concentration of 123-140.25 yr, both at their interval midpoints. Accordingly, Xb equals 0.030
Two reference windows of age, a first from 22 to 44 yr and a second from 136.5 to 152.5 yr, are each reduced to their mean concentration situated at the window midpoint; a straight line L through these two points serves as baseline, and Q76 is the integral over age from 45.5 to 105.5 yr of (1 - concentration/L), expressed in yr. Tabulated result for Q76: 3.1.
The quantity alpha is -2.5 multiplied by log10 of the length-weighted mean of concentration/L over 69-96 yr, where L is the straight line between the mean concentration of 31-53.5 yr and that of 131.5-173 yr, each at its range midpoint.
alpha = 0.10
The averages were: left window 39.6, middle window 32.7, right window 29.5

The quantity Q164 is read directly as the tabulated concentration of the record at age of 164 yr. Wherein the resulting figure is 28.86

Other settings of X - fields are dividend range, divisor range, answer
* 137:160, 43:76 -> 0.82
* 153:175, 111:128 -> 0.92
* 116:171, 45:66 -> 0.82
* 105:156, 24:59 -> 0.80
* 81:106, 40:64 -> 0.88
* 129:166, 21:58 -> 0.76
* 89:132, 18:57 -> 0.83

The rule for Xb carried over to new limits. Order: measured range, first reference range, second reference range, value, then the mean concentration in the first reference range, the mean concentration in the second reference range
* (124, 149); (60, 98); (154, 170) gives -0.03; 33.1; 28.1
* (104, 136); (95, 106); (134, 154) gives 0.01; 32.9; 30.3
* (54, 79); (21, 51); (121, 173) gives 0.08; 39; 29.7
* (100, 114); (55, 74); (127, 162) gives -0.02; 34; 29.4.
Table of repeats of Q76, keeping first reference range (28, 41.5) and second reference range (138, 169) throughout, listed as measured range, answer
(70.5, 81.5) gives 0.97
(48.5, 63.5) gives 0.91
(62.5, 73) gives 0.98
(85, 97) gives 0.73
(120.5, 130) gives 0.25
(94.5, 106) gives 0.33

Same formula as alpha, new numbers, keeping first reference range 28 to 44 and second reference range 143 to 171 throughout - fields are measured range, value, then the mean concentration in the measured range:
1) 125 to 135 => 0.033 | 30.3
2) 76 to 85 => 0.091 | 33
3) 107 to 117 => 0.033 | 31.9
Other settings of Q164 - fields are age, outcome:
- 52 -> 35.84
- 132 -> 29.4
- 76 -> 33.76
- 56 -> 35.48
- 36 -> 41.86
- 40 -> 41.14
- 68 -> 33.11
